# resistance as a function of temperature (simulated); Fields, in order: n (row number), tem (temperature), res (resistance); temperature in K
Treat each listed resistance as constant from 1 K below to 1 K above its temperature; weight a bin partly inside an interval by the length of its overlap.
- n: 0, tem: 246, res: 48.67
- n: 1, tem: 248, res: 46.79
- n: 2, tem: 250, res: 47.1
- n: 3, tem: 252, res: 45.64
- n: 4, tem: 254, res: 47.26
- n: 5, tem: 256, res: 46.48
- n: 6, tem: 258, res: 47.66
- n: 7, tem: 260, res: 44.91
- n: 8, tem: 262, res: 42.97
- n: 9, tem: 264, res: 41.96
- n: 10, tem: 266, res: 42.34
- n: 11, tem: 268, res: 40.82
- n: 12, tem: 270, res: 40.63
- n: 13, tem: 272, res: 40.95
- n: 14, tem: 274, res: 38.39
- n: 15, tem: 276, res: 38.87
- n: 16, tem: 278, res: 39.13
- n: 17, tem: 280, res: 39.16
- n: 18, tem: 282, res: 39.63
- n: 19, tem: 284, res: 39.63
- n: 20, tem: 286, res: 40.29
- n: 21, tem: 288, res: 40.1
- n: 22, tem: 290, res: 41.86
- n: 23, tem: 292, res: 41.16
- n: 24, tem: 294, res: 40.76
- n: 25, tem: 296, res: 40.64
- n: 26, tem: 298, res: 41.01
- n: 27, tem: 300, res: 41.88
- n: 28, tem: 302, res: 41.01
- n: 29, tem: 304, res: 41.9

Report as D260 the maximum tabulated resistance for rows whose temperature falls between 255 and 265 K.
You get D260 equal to 47.66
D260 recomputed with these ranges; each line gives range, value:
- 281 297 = 41.86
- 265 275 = 42.34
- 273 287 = 40.29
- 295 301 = 41.88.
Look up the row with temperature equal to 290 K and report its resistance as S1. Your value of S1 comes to 41.86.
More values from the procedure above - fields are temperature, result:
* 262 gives 42.97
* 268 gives 40.82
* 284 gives 39.63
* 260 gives 44.91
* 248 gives 46.79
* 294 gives 40.76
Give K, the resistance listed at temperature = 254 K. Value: 47.26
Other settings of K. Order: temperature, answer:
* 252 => 45.64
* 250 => 47.1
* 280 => 39.16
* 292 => 41.16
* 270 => 40.63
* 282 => 39.63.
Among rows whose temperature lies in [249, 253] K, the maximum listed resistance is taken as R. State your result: 47.1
